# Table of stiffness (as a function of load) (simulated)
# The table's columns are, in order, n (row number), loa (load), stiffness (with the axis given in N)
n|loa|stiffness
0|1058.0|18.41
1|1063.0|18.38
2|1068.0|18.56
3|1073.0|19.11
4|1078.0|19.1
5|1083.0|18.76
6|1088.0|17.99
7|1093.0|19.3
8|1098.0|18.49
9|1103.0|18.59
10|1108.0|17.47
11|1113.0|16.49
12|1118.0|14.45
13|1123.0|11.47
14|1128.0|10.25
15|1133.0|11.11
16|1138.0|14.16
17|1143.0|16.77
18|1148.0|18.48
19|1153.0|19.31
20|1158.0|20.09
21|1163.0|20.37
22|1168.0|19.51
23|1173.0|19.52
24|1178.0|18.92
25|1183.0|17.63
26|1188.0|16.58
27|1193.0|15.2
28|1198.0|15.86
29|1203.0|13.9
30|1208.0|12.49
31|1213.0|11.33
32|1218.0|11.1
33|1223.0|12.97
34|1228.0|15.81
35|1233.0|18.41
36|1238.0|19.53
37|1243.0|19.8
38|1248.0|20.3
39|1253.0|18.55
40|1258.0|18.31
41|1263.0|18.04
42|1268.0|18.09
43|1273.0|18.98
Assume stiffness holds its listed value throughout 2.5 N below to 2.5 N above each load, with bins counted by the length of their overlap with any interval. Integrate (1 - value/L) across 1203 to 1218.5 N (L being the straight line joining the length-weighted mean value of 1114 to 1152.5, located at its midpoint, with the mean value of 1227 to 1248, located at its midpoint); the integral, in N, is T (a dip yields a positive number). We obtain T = 4.9 N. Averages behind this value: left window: 14.2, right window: 18.8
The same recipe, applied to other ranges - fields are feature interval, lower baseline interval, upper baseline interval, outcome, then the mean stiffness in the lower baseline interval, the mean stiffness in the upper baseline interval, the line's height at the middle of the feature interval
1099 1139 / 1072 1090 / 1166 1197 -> 8.65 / 18.7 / 17.8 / 18.4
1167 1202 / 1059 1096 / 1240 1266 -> 2.83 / 18.7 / 19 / 18.9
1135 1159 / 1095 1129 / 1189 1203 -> -3.08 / 15.6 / 15.4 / 15.5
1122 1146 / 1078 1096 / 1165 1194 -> 7.10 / 18.7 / 18.1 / 18.4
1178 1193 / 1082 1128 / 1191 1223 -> -3.36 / 16.6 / 13.3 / 14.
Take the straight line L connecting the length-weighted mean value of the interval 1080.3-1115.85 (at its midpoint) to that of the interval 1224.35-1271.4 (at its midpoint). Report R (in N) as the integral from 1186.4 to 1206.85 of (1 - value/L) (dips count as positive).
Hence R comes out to 3.5 N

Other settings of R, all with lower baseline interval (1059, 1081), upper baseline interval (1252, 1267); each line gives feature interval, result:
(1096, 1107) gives 0.2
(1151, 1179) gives -1.7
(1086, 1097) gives 0.0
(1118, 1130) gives 4.5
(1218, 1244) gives 2.5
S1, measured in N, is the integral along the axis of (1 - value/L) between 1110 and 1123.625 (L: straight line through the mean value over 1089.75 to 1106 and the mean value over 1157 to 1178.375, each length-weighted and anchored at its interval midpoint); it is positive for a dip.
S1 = 3.13 N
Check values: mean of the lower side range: 18.7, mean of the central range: 14.6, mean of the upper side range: 19.7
